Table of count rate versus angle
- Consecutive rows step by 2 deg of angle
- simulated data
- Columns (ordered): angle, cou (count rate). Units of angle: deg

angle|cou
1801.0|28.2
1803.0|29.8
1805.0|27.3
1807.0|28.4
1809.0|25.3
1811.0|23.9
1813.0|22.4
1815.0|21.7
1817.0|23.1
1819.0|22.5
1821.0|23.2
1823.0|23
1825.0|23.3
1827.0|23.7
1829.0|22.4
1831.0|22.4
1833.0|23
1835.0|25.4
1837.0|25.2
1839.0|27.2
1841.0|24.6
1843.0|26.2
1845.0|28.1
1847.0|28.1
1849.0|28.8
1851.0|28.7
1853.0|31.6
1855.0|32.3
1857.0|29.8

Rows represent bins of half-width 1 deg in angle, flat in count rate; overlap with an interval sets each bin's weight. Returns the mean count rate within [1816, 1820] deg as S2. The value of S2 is 22.8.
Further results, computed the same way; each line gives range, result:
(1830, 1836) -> 23.6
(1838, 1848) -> 26.8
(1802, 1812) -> 26.9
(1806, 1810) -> 26.9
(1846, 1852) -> 28.5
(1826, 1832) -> 22.8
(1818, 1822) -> 22.9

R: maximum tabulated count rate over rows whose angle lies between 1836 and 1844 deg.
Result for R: 27.2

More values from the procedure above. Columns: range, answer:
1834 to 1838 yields 25.4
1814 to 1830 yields 23.7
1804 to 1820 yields 28.4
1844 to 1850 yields 28.8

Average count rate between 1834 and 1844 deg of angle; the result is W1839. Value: 25.7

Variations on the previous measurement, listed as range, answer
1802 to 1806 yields 28.6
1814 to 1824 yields 22.7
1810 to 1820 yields 22.7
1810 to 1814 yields 23.1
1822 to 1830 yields 23.1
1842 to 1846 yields 27.1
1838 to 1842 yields 25.9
